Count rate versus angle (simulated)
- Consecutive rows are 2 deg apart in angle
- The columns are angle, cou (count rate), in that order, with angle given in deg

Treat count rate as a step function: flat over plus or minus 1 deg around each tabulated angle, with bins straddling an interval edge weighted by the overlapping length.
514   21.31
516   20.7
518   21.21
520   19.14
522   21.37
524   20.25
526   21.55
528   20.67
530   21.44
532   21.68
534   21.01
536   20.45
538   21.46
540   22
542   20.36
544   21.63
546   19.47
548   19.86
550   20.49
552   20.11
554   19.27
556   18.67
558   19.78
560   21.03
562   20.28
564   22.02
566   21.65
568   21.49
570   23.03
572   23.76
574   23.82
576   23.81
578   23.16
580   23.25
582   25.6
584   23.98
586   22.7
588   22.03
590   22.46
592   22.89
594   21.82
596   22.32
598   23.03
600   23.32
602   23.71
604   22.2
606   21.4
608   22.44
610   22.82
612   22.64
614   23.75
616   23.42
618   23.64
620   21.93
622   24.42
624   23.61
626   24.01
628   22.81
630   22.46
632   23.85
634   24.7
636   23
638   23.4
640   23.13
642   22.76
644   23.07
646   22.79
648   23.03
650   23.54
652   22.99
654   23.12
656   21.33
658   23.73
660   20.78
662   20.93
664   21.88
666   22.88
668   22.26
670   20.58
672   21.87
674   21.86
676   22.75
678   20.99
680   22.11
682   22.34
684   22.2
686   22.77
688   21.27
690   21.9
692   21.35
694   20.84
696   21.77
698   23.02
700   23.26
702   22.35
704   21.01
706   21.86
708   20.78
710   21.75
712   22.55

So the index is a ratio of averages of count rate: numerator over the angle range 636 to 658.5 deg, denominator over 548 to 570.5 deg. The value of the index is 1.11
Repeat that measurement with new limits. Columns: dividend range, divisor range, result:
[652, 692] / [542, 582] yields 1.02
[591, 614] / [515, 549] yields 1.09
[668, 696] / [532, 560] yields 1.07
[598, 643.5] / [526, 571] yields 1.11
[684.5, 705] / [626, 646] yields 0.94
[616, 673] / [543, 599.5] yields 1.04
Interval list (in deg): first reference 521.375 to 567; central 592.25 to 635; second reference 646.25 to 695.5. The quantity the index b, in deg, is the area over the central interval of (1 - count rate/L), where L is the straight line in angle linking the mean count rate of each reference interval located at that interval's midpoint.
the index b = -3.20 deg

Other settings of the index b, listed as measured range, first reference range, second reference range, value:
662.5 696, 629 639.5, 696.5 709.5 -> 1.0 deg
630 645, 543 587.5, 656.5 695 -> -1.1 deg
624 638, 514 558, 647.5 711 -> -1.3 deg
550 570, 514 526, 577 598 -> 1.3 deg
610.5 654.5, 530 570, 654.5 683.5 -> -3.5 deg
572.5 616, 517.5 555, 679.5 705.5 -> -3.8 deg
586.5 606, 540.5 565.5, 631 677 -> -1.2 deg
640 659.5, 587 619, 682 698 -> -0.5 deg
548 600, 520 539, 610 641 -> 0.1 deg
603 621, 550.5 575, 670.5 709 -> -1.0 deg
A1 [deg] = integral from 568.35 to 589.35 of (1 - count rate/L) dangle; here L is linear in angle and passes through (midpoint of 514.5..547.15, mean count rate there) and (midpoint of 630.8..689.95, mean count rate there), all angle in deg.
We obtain -1.9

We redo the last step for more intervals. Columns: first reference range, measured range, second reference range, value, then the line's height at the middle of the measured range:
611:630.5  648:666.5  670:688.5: 0.1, 22.5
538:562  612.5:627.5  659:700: -1.7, 21.1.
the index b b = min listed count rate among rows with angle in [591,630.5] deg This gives 21.4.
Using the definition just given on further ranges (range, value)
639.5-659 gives 21.33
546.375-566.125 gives 18.67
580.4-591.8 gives 22.03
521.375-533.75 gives 20.25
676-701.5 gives 20.84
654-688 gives 20.58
